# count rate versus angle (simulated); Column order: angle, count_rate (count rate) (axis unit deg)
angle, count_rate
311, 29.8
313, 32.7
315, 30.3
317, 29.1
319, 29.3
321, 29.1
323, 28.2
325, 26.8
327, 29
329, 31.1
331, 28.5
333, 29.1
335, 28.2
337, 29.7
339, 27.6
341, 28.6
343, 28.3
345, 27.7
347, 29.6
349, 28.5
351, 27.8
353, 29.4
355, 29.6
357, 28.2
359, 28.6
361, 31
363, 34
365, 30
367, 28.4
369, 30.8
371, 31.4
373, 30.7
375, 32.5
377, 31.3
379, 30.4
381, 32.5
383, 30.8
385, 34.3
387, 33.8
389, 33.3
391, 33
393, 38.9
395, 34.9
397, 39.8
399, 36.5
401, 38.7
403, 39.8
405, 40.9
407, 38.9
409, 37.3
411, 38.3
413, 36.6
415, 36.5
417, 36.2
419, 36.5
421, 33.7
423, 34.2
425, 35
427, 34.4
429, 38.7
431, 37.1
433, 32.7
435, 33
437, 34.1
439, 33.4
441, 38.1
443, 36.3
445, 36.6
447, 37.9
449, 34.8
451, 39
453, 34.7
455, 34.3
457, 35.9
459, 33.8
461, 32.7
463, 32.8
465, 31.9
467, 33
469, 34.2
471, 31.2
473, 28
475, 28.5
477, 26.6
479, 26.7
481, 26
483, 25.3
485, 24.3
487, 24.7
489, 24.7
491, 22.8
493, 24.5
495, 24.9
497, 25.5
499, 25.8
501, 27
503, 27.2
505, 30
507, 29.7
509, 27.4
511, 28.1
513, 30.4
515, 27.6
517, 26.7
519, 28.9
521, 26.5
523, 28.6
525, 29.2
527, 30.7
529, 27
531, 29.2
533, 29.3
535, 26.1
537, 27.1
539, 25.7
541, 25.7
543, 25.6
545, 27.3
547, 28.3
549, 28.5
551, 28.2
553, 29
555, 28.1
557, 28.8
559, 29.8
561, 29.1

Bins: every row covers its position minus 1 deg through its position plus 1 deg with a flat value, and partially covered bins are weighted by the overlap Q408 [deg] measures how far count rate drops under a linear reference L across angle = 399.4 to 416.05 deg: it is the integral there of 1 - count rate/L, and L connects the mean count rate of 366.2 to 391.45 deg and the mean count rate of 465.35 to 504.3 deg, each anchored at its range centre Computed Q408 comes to -4.3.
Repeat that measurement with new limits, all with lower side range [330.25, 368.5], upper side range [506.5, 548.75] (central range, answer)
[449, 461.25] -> -2.95 deg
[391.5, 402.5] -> -3.38 deg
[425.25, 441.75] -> -3.83 deg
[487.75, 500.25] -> 1.49 deg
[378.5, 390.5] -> -1.56 deg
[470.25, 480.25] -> 0.06 deg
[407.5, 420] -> -3.63 deg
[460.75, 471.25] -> -1.65 deg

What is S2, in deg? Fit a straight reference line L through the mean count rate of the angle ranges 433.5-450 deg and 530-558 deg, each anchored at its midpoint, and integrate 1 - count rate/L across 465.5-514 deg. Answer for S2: 6.66 deg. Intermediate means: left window 35.4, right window 27.6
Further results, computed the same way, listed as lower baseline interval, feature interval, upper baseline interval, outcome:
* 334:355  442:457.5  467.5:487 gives -4.54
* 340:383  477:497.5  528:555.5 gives 2.35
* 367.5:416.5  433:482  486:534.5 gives -3.56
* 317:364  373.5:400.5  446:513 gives -4.46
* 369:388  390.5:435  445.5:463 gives -4.41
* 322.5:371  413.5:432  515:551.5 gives -4.71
